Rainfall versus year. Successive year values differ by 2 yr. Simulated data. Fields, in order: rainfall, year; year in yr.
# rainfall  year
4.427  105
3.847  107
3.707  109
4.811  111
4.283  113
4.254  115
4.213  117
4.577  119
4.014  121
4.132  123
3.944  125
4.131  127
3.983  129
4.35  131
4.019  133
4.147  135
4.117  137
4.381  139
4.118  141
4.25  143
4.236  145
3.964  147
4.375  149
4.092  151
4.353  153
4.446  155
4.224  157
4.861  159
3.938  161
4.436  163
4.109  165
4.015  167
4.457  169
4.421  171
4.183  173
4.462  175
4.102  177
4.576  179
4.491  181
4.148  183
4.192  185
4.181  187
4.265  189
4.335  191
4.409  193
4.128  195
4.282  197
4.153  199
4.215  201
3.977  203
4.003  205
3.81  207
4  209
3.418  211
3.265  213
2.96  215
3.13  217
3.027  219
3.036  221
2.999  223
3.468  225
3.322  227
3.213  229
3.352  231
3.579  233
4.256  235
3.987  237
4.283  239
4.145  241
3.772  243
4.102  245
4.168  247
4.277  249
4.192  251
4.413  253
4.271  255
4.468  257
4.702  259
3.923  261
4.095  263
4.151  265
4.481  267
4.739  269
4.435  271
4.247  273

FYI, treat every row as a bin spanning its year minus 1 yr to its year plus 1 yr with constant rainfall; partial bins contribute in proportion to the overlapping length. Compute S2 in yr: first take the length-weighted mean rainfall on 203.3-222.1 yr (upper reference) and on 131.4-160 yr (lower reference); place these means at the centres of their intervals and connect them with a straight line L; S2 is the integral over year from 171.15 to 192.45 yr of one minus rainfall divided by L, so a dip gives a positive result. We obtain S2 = -2.8 yr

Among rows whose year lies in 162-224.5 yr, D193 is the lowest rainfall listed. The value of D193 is 2.96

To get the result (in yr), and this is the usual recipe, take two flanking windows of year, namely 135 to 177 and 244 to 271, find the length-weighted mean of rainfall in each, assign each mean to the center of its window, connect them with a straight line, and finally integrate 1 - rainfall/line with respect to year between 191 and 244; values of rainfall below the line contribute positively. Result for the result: 7.2 yr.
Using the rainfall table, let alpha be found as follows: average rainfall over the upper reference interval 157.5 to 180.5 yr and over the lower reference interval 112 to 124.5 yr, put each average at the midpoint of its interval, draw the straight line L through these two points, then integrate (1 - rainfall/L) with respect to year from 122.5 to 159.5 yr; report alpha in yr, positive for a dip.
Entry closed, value 0.6 yr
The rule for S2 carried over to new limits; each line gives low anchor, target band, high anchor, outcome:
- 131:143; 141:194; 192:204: -1.3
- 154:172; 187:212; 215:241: -1.5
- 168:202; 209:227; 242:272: 4.5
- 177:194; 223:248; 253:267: 3.1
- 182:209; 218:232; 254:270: 3.4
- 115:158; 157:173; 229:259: -0.5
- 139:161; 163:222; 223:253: 1.2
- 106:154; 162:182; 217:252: -1.7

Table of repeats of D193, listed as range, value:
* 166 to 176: 4.015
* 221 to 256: 2.999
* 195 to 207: 3.81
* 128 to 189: 3.938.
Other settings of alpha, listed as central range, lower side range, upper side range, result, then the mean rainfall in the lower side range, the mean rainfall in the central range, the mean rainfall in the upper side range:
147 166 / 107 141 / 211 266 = -1.1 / 4.18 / 4.3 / 3.79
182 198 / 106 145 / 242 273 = -0.1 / 4.17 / 4.24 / 4.28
